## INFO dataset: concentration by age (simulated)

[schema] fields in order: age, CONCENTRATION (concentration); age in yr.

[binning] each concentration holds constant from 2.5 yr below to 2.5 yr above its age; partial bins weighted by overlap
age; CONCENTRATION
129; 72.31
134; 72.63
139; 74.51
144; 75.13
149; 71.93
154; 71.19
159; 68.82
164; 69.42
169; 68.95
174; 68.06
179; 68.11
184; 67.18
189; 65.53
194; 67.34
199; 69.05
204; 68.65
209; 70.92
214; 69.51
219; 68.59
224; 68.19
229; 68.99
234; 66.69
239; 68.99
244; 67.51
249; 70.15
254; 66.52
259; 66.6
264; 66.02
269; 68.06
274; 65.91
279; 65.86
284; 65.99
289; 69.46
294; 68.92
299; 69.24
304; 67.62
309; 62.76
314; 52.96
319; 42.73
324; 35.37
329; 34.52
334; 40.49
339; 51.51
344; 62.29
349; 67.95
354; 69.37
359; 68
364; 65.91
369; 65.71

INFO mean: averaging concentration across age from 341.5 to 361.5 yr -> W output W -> 66.9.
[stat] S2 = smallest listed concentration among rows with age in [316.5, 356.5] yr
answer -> 34.52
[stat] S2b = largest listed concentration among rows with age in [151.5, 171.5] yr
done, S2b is 71.19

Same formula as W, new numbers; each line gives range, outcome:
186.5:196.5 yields 66.4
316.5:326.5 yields 39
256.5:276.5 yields 66.6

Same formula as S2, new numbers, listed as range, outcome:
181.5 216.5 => 65.53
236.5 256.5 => 66.52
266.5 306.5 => 65.86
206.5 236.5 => 66.69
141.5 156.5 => 71.19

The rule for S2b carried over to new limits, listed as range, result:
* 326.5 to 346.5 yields 62.29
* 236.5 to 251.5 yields 70.15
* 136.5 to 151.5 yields 75.13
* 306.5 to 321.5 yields 62.76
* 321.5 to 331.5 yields 35.37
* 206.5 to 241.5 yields 70.92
